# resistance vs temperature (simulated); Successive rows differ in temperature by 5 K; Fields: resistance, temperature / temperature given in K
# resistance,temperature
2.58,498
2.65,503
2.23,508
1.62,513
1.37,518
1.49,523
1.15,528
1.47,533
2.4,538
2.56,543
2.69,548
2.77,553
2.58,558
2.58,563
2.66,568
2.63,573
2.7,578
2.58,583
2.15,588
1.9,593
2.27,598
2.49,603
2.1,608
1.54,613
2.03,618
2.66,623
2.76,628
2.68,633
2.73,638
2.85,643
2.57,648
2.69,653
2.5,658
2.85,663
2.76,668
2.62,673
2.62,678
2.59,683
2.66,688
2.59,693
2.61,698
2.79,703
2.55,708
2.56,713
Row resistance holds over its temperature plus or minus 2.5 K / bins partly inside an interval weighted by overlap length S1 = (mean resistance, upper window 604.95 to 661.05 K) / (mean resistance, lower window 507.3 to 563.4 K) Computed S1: 1.20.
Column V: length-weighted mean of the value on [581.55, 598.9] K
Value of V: 2.2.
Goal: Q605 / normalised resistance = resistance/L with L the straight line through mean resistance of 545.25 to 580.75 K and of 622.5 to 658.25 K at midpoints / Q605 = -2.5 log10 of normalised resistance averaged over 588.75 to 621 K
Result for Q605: 0.28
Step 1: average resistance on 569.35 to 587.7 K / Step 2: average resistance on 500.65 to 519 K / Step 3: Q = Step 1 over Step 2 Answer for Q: 1.28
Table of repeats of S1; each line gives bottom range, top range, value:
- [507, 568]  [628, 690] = 1.28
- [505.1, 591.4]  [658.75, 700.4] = 1.20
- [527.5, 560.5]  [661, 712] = 1.16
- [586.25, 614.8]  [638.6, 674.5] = 1.29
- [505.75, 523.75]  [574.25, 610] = 1.38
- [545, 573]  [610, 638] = 0.89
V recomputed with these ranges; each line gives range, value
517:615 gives 2.22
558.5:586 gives 2.62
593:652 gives 2.41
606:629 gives 2.19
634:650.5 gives 2.71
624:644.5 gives 2.74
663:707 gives 2.66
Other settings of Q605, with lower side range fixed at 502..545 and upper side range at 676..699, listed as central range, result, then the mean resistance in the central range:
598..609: -0.046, 2.32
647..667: -0.082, 2.67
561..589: -0.227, 2.57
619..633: -0.133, 2.63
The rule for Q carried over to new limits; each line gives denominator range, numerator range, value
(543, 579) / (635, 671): 1.02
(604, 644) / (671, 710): 1.09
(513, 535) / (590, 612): 1.54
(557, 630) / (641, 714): 1.12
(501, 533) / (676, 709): 1.54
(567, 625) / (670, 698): 1.14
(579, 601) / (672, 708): 1.16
